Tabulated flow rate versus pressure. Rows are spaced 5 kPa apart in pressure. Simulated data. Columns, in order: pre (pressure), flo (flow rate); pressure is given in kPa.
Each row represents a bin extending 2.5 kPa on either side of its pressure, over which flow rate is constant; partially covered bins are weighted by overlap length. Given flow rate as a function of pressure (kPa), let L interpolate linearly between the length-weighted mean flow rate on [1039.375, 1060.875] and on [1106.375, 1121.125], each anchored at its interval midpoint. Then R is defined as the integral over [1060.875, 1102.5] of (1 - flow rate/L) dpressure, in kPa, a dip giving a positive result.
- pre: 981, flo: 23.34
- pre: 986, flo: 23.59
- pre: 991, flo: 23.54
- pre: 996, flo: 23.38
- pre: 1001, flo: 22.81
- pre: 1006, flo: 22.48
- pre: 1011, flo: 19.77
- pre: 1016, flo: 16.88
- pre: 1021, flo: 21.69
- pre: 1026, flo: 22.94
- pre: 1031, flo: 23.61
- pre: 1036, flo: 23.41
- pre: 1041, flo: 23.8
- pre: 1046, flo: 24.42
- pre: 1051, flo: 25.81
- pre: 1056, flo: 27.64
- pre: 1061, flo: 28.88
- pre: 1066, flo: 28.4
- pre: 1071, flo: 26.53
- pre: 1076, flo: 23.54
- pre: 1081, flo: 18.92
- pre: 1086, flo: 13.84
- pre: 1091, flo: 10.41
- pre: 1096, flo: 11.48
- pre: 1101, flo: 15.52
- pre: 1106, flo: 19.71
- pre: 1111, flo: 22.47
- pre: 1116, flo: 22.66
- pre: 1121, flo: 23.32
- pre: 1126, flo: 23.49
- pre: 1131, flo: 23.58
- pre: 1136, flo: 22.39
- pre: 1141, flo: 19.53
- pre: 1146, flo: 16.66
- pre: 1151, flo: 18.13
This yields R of 8.5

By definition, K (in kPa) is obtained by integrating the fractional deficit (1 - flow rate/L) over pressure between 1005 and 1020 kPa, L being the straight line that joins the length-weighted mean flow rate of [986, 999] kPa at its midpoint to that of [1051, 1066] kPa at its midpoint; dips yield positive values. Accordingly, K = 3.1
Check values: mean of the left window 23.5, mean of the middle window 19.6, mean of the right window 27.9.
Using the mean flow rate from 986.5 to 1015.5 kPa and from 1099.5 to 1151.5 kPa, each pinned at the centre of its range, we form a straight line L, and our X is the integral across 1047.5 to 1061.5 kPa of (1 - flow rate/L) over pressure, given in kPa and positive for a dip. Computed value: -3.5 kPa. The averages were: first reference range 22.1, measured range 27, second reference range 20.9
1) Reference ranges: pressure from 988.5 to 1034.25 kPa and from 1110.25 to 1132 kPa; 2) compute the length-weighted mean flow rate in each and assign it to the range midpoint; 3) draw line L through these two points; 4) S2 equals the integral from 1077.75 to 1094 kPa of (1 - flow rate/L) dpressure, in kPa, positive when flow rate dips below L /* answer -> 5.7 kPa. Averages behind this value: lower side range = 21.9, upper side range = 23.1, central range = 14.7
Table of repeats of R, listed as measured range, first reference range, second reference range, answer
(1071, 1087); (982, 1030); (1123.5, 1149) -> 0.8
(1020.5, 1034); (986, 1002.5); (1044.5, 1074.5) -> 1.2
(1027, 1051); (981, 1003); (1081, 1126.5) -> -3.3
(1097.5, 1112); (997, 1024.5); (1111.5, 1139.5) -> 2.7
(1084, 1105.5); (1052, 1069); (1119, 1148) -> 9.9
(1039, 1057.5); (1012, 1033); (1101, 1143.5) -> -3.5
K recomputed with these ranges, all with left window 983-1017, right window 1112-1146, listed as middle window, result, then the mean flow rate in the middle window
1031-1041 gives -0.69 kPa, 23.6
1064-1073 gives -2.21 kPa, 27.5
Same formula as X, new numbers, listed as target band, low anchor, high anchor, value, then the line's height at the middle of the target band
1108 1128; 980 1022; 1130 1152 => -2.6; 20.3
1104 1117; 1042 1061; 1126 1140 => 1.1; 23.7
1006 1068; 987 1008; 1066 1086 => -2.8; 22.8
